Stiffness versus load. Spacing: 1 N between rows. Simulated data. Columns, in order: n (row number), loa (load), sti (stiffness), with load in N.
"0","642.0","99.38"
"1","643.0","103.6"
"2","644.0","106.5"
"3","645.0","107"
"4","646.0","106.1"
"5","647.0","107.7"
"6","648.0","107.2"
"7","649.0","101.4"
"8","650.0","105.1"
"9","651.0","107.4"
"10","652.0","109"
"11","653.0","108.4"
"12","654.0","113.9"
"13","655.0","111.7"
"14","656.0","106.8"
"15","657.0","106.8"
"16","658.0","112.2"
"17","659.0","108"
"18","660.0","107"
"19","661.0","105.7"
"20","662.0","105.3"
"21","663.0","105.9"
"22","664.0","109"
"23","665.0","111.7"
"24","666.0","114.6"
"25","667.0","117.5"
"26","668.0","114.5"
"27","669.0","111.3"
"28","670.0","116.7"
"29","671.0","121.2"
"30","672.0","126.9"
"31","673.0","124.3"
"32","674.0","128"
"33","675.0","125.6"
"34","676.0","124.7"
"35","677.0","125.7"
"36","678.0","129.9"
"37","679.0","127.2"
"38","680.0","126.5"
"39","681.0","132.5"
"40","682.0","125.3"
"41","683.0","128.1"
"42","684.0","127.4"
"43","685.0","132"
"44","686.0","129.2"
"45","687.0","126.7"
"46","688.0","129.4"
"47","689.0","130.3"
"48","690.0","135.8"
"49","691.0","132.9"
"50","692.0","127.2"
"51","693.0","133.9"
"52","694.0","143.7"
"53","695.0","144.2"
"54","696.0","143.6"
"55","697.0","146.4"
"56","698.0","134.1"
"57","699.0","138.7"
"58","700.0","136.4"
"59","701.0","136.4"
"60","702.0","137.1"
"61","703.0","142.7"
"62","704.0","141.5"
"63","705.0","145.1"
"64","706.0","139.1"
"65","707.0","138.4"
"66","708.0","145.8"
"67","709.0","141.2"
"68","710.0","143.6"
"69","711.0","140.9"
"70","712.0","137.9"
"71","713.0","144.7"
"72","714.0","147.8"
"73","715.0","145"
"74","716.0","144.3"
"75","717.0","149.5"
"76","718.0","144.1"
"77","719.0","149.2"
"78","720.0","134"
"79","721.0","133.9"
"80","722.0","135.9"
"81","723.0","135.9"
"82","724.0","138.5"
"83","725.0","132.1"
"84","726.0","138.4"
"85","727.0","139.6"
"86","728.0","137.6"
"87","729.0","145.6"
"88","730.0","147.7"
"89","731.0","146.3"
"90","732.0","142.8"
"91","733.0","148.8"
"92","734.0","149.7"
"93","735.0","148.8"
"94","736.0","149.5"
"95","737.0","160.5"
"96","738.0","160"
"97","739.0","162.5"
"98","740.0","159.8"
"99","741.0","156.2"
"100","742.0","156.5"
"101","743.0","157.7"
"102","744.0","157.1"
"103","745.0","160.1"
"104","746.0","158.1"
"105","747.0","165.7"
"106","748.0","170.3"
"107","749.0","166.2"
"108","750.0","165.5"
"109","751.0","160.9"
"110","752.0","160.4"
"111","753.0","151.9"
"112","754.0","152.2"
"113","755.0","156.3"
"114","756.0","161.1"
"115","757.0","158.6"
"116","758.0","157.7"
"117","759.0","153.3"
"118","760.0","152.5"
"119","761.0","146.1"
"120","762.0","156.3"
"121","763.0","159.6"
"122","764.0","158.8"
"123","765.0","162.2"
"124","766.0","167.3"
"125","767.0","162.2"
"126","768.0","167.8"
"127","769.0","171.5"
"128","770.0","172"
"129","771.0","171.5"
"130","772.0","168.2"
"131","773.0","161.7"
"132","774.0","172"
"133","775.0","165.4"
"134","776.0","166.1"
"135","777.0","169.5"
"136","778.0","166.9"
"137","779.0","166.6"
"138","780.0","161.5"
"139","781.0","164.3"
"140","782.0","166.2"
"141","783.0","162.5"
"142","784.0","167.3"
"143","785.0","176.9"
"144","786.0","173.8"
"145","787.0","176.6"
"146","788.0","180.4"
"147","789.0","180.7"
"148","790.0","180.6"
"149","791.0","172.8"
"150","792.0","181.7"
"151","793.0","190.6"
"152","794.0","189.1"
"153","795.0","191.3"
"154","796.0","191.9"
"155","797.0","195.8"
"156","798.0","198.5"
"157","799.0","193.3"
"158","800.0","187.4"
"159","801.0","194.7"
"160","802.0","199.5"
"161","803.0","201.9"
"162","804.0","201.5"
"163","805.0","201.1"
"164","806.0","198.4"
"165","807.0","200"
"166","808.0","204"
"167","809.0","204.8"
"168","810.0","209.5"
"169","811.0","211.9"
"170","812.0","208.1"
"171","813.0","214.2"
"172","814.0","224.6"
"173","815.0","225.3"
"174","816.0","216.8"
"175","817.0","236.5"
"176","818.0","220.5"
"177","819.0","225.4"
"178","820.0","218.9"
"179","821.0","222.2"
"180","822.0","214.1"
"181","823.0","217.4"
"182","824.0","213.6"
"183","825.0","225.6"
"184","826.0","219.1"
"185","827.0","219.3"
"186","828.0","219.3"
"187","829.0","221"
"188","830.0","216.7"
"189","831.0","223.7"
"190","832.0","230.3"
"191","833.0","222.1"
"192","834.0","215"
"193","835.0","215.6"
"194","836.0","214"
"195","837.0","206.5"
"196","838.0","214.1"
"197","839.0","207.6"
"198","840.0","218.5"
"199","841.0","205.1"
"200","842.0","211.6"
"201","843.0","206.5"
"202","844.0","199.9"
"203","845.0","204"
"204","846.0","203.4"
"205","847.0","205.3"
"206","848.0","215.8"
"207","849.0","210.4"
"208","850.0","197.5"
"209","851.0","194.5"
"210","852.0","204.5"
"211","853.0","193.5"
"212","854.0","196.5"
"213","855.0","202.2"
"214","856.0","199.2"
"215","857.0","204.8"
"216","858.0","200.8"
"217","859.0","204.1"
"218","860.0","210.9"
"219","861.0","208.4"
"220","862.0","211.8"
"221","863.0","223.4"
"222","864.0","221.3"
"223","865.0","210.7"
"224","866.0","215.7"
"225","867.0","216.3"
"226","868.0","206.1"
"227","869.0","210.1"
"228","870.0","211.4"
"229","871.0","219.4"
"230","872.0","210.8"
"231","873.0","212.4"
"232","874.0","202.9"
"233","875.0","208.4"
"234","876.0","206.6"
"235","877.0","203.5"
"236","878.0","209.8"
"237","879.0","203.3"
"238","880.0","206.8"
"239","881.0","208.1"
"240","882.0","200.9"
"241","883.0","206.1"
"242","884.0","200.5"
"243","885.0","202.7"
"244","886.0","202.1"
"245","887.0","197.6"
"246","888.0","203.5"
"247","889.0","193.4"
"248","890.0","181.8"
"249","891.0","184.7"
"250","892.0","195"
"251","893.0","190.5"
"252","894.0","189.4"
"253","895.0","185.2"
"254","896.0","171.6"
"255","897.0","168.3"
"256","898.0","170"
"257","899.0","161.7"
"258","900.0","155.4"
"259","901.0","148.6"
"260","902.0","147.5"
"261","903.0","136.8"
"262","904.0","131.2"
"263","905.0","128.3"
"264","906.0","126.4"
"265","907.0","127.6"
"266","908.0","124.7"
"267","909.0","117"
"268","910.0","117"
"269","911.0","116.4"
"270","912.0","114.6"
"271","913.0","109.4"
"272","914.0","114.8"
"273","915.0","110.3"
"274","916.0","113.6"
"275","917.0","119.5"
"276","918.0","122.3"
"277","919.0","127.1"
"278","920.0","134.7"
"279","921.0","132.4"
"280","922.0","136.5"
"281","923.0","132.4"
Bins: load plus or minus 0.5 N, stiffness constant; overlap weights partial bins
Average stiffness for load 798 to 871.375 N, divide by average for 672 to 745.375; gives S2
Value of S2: 1.50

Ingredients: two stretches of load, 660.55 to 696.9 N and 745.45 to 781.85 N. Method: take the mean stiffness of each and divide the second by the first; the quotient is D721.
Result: 1.30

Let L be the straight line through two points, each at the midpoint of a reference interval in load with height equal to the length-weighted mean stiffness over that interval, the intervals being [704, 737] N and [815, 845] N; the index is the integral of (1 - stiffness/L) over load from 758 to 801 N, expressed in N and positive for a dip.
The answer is 2.6 N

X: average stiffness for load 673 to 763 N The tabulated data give 144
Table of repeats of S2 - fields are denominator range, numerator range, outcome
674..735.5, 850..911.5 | 1.36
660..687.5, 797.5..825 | 1.74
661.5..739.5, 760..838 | 1.43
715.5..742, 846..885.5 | 1.42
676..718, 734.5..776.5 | 1.18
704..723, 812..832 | 1.55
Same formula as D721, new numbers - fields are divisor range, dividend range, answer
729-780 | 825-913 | 1.21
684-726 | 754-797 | 1.22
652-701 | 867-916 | 1.41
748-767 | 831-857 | 1.31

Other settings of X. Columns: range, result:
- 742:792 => 165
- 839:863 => 205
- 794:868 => 210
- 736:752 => 161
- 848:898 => 202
